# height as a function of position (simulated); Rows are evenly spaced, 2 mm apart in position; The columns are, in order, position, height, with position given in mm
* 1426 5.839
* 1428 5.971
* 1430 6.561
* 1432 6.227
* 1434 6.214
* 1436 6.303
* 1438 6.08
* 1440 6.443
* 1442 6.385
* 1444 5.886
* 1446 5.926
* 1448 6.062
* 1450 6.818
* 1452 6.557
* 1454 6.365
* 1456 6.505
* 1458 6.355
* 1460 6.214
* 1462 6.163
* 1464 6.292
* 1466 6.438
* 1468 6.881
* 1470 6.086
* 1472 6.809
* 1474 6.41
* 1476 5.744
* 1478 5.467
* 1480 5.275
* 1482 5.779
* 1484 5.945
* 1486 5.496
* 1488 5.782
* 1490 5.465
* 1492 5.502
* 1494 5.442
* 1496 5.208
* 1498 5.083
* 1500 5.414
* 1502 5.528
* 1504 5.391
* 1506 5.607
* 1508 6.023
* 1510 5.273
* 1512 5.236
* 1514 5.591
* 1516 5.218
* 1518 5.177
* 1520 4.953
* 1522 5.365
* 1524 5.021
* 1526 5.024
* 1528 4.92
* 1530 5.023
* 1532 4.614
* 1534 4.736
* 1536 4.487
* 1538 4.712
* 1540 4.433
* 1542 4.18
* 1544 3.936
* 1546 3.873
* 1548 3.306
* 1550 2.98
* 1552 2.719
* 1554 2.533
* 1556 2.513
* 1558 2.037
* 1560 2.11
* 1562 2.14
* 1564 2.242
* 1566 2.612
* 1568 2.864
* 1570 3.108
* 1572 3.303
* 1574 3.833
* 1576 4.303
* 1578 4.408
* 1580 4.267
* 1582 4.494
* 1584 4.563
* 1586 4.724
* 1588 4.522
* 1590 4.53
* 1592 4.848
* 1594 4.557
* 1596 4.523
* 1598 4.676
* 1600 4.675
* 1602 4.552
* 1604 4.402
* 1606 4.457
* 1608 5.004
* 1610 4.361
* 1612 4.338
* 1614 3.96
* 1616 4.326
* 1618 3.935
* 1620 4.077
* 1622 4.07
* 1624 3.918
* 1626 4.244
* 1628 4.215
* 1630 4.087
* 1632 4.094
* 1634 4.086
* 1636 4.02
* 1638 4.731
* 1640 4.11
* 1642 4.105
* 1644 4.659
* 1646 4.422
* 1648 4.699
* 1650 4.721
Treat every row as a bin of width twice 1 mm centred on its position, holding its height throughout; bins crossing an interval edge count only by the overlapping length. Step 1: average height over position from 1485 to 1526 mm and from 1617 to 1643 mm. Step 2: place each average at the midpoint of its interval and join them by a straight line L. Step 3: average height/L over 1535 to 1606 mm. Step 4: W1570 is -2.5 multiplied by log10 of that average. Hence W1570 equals 0.24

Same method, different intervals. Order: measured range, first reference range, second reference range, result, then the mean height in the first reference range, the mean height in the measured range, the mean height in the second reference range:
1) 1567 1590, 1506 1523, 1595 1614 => 0.17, 5.37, 4.06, 4.52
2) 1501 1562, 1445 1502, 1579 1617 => 0.21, 5.97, 4.38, 4.51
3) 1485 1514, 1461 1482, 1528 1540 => 0.01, 6.14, 5.47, 4.71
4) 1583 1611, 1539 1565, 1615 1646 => -0.24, 3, 4.6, 4.19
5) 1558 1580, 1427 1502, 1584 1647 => 0.49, 6.04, 3.1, 4.37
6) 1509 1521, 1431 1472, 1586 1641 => 0.06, 6.32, 5.24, 4.35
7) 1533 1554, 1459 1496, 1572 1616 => 0.30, 5.93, 3.87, 4.45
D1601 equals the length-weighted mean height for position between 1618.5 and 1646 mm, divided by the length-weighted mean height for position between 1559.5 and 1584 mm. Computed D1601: 1.24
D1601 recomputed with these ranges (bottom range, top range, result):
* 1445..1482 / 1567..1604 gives 0.69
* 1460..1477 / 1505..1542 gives 0.80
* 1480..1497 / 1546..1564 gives 0.47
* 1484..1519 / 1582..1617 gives 0.83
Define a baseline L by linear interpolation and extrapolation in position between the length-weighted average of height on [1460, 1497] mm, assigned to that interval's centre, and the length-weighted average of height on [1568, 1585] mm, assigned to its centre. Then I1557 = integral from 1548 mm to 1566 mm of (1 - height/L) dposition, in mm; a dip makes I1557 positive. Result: 7.8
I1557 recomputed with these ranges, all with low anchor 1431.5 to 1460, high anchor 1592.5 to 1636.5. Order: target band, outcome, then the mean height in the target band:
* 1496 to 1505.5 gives 0.5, 5.35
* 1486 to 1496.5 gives 0.5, 5.49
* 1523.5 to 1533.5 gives 0.8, 4.91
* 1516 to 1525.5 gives 0.5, 5.13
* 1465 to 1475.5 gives -0.8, 6.49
